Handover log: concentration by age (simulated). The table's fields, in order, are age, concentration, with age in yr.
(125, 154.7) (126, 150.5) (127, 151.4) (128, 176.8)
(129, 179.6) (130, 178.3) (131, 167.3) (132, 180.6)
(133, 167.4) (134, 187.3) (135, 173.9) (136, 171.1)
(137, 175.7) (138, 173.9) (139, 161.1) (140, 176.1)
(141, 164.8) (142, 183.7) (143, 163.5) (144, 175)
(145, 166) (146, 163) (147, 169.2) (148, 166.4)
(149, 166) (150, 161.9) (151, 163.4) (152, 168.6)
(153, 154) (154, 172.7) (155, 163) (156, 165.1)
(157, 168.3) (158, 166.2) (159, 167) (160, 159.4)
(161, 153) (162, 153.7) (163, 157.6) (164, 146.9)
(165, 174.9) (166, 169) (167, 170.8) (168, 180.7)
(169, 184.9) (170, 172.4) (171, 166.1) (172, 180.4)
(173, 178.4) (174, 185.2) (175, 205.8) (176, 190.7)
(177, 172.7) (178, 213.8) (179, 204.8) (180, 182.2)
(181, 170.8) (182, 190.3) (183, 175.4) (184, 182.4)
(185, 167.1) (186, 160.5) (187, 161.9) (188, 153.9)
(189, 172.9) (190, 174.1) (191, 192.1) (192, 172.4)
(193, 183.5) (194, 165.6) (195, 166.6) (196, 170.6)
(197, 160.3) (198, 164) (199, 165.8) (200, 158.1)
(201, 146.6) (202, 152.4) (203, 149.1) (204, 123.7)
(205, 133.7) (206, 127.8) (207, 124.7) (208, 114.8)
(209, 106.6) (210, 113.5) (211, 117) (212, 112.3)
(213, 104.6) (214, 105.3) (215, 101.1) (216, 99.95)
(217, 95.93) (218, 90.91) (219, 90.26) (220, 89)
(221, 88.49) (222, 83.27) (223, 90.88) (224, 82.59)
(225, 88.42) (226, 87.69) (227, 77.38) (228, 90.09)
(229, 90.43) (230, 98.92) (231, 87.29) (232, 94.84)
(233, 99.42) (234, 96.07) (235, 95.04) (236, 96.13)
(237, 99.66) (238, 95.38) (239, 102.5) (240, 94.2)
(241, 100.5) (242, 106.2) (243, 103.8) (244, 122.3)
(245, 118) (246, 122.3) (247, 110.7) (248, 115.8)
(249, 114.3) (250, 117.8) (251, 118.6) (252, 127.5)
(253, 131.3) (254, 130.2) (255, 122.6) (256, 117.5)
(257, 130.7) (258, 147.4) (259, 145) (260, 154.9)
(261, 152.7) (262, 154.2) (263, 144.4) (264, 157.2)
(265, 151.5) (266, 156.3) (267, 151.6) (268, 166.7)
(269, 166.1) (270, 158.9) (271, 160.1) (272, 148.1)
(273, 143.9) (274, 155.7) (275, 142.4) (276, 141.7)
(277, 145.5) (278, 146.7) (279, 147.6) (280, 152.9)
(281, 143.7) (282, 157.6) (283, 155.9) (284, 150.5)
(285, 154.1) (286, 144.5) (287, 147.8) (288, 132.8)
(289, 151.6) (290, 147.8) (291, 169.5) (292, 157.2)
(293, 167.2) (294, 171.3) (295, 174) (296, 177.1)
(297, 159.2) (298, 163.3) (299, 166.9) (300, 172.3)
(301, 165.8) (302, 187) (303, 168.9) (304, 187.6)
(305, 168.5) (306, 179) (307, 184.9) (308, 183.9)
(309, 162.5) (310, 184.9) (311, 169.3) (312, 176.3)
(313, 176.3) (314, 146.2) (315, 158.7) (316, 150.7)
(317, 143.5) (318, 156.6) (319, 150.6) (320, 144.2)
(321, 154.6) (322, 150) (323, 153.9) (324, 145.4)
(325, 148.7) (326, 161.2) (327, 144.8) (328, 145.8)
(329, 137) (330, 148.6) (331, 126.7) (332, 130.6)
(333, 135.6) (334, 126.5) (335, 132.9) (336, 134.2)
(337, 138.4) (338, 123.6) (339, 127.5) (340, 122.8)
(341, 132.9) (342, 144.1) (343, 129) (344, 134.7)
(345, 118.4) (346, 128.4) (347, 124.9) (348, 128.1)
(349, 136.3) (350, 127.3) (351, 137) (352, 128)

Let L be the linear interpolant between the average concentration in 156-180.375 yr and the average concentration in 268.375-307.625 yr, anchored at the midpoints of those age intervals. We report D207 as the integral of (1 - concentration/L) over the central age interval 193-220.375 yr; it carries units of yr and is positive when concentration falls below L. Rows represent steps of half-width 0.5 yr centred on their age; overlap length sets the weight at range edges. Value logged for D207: 6.6 yr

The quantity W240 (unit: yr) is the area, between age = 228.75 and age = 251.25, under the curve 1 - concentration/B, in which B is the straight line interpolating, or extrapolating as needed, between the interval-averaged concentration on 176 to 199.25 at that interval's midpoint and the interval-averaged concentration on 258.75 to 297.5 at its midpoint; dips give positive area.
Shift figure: 8.09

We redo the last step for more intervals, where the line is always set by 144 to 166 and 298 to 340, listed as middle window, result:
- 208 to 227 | 7.49 yr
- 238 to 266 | 5.62 yr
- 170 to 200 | -2.70 yr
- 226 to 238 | 4.99 yr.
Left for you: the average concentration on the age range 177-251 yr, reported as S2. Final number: 127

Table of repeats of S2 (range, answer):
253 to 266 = 142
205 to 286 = 121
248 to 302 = 150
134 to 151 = 170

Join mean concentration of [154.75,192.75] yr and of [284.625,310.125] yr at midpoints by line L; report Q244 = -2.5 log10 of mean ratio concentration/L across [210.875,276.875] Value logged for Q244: 0.40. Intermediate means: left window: 174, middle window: 118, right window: 166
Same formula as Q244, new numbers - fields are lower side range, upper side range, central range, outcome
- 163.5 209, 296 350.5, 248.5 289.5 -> 0.087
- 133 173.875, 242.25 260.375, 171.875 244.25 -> 0.104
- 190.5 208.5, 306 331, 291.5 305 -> -0.092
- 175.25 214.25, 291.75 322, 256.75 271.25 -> 0.066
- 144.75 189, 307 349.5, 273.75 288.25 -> 0.034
